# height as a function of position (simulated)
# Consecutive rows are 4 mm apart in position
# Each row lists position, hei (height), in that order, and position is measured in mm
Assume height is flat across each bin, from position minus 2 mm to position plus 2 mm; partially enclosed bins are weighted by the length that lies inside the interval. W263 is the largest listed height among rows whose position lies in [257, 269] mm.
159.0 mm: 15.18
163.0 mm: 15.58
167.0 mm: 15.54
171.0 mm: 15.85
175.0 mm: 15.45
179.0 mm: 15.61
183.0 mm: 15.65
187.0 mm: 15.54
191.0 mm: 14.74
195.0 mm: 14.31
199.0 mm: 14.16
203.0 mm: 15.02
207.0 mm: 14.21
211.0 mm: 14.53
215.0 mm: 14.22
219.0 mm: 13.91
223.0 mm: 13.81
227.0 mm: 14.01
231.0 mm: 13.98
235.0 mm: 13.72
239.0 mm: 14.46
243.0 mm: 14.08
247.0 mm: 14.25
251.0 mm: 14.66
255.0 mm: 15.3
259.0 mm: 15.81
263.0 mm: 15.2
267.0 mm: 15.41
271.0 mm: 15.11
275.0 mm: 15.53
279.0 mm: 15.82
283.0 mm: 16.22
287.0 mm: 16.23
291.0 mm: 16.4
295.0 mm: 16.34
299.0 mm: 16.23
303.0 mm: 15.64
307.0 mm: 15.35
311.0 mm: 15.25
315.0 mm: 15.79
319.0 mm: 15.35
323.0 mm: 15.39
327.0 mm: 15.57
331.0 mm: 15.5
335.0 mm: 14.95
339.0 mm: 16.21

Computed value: 15.81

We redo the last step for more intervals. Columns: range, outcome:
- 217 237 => 14.01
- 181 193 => 15.65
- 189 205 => 15.02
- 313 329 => 15.79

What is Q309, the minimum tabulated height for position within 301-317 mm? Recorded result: 15.25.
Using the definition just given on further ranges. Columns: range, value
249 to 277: 14.66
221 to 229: 13.81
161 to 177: 15.45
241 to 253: 14.08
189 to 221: 13.91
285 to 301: 16.23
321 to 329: 15.39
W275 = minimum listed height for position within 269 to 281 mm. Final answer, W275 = 15.11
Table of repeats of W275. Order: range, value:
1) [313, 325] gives 15.35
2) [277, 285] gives 15.82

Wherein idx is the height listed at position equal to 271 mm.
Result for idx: 15.11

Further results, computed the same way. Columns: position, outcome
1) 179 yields 15.61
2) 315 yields 15.79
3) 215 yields 14.22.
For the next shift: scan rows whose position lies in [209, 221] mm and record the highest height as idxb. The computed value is 14.53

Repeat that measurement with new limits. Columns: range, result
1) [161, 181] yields 15.85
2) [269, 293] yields 16.4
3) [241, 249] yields 14.25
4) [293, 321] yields 16.34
